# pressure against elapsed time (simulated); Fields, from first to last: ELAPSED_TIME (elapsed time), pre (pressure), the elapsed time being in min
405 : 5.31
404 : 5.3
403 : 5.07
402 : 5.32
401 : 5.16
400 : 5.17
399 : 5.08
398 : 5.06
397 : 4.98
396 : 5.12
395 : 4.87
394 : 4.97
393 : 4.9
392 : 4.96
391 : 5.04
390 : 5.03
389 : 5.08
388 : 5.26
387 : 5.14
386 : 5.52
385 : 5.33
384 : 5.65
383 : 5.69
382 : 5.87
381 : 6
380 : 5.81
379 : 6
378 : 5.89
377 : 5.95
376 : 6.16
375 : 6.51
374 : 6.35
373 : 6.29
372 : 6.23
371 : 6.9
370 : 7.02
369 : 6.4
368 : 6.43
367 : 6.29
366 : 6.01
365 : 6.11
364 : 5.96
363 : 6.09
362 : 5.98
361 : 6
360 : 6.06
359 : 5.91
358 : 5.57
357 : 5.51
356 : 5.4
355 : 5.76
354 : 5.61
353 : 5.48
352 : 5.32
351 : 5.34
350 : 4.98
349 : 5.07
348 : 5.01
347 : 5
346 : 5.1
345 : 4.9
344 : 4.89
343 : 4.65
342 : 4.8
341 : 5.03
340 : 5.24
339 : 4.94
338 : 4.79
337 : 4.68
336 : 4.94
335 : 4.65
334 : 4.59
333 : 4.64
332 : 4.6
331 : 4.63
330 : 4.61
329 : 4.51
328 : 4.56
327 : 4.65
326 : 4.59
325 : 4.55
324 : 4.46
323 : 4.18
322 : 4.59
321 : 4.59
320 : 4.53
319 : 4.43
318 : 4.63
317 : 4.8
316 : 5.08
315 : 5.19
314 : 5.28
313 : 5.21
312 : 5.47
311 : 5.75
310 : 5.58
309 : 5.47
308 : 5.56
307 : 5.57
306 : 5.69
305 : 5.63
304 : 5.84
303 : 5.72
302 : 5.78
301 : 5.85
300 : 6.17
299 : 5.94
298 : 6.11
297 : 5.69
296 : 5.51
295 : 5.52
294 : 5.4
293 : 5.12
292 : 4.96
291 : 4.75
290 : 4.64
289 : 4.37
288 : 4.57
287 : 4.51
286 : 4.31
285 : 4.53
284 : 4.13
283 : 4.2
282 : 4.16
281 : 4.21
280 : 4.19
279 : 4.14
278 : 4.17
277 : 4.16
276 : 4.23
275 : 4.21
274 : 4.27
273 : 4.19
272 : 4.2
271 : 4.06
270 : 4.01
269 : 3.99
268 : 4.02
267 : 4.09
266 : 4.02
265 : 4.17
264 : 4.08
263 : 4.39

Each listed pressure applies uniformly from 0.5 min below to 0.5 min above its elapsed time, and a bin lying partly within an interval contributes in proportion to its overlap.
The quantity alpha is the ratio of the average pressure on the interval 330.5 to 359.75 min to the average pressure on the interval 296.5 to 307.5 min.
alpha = 0.87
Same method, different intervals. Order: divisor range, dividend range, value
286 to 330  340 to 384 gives 1.12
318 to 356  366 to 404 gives 1.16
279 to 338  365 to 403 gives 1.14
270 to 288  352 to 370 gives 1.40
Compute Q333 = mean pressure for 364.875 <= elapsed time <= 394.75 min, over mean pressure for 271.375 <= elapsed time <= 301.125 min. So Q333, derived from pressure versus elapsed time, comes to 1.2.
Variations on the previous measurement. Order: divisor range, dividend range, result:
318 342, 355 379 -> 1.32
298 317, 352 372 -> 1.08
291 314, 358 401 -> 1.03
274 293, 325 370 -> 1.20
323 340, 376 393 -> 1.19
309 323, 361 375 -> 1.26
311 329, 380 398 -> 1.10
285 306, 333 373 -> 1.04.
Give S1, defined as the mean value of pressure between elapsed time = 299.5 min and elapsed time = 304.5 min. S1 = 5.87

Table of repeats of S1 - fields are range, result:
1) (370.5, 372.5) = 6.57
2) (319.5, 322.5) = 4.57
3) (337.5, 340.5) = 4.99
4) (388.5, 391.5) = 5.05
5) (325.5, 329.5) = 4.58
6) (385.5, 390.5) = 5.21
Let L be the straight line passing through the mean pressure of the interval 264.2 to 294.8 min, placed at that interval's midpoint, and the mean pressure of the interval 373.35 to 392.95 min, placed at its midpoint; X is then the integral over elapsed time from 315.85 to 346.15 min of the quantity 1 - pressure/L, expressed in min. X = 1.8 min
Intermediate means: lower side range 4.34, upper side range 5.63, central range 4.7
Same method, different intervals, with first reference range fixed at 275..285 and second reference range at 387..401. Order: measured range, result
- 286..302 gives -3.6 min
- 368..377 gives -2.9 min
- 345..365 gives -3.3 min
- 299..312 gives -3.9 min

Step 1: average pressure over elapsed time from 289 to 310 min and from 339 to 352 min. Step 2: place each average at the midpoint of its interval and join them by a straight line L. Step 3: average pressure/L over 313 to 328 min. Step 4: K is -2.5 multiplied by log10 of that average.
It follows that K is 0.13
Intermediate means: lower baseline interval 5.52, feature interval 4.7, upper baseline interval 5.01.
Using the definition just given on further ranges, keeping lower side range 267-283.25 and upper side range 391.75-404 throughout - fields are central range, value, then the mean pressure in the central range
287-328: -0.18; 5.17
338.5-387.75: -0.18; 5.69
